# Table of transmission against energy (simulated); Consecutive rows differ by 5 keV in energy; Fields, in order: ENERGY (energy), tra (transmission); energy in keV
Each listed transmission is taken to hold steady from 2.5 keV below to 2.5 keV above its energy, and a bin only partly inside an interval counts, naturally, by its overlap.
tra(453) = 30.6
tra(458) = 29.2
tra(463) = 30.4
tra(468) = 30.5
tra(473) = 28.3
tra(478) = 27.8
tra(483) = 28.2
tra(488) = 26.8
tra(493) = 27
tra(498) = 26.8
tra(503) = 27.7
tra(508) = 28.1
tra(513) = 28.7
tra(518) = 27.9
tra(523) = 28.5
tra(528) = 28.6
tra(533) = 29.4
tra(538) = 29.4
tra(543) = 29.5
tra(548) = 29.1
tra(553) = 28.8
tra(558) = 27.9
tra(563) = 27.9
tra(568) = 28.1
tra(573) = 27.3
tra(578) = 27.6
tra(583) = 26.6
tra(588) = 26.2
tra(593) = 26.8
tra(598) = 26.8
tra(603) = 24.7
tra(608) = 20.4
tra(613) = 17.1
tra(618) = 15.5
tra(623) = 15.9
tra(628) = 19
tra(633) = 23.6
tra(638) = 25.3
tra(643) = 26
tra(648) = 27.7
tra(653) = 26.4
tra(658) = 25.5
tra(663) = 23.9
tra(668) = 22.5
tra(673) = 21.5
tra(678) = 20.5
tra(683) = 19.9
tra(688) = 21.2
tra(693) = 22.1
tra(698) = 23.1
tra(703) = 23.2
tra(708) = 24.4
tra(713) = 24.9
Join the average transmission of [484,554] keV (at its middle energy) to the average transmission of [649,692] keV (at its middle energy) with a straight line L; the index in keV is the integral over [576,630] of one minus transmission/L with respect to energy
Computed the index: 6.3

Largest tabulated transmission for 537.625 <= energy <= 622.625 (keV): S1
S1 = 29.5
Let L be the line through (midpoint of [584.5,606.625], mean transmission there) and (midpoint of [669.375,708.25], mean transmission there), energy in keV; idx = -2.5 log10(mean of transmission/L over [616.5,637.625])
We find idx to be 0.255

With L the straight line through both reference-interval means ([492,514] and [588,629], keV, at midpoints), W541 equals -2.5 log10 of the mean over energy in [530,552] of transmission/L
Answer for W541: -0.16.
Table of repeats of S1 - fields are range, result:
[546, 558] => 29.1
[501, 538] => 29.4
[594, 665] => 27.7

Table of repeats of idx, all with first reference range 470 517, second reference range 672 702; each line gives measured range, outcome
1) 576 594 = -0.08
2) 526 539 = -0.10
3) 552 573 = -0.10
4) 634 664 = -0.14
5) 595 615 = 0.08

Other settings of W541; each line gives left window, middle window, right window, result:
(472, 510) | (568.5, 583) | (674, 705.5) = -0.098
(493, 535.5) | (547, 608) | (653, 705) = -0.040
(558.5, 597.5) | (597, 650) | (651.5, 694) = 0.144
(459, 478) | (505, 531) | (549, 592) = 0.006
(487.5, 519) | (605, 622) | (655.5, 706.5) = 0.347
